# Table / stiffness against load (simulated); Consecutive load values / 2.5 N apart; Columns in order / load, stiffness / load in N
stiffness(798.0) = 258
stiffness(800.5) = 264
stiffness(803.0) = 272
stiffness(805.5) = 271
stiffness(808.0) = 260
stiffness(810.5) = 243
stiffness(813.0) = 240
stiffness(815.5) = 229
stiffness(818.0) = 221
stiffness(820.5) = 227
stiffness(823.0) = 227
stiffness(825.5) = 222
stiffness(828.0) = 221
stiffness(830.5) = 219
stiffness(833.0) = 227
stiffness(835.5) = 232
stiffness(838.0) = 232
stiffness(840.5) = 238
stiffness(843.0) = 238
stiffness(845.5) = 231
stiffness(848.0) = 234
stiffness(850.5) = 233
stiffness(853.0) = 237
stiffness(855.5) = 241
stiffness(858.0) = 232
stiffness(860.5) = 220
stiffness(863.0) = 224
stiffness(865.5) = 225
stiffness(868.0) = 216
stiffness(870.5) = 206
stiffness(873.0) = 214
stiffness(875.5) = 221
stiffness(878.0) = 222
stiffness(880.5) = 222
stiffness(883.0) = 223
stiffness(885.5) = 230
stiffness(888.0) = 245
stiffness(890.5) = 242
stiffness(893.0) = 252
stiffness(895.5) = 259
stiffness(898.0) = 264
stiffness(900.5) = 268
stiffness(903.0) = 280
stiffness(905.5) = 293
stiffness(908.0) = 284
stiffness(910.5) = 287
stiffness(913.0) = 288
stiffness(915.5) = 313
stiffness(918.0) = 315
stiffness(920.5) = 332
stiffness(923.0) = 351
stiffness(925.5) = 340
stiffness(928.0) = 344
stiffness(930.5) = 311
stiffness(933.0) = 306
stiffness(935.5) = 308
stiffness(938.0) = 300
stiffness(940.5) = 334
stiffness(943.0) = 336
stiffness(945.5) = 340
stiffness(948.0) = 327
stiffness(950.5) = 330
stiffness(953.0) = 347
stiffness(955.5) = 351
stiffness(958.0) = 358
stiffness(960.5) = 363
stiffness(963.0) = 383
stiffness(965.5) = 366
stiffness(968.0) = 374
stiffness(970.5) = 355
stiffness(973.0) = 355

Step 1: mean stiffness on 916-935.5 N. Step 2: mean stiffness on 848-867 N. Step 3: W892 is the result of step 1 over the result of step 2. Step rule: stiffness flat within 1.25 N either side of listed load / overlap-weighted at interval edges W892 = 1.4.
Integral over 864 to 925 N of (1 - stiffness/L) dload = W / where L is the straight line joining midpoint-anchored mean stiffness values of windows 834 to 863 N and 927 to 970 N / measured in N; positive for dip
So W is 4.8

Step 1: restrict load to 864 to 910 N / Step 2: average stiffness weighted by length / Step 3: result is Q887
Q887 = 243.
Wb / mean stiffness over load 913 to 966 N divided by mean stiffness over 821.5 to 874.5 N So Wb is 1.47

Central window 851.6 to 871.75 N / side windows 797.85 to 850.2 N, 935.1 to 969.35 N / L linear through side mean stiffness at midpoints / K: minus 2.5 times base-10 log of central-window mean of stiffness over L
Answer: 0.19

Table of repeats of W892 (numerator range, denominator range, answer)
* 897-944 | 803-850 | 1.31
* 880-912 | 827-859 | 1.11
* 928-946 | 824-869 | 1.40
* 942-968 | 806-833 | 1.52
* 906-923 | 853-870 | 1.35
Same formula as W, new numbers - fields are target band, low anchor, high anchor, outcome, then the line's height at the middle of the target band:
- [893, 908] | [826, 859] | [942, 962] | 1.0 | 291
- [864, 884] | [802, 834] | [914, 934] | 4.6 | 284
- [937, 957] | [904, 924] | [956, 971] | 0.7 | 347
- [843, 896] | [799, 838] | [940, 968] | 9.5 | 280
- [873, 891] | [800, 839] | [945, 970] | 3.9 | 290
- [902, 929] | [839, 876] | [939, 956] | -1.2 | 298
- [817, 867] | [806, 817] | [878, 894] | 2.3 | 240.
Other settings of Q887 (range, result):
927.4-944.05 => 319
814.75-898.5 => 230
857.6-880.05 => 220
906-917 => 294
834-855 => 235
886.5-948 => 300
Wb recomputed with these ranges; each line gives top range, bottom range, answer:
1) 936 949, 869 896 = 1.42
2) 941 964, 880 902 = 1.41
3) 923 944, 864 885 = 1.48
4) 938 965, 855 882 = 1.56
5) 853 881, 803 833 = 0.94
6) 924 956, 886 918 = 1.20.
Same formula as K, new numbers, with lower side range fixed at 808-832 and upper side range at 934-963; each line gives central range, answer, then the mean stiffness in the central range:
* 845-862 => 0.11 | 233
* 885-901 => 0.16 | 252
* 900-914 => 0.07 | 284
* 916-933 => -0.04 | 329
